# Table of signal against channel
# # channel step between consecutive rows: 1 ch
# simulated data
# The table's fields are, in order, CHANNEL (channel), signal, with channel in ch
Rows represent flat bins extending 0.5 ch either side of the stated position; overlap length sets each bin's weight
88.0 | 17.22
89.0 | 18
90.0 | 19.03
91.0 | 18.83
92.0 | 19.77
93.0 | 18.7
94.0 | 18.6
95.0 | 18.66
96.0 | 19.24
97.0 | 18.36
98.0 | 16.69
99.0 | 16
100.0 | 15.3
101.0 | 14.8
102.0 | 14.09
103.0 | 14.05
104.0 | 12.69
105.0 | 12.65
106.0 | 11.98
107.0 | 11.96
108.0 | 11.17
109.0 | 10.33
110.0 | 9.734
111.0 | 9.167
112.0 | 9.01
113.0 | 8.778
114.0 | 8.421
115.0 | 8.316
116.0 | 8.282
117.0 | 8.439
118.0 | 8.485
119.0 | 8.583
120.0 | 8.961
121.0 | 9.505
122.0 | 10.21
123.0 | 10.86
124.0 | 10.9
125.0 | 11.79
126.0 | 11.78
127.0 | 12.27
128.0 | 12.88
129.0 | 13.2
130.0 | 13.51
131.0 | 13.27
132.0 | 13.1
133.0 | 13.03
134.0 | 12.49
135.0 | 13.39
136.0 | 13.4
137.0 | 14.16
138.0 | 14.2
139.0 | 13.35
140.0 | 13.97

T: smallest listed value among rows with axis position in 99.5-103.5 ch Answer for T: 14.05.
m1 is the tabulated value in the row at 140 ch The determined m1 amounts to 13.97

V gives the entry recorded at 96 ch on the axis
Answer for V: 19.24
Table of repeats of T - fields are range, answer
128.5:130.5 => 13.2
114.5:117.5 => 8.282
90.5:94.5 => 18.6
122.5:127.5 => 10.86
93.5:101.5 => 14.8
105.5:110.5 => 9.734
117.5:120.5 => 8.485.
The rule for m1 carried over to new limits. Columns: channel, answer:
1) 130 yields 13.51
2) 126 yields 11.78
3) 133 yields 13.03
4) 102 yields 14.09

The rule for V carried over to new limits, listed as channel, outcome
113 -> 8.778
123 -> 10.86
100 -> 15.3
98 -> 16.69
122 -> 10.21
